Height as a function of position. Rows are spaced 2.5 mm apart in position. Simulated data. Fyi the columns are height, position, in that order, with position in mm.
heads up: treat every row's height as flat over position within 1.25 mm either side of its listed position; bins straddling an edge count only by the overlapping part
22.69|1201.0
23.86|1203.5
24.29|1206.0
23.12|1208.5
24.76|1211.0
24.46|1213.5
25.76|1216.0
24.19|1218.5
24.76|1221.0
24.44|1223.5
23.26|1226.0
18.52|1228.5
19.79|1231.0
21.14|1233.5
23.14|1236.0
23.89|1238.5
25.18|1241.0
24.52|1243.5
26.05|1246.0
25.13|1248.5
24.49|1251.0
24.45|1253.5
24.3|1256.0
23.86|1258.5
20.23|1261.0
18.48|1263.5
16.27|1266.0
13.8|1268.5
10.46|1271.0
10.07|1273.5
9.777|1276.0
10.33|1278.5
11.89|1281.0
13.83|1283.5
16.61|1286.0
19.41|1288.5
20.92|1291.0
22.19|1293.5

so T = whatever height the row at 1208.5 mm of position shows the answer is 23.12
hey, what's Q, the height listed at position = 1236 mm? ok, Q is 23.14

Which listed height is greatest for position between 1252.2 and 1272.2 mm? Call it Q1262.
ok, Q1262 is 24.45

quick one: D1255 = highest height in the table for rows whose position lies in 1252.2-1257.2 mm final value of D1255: 24.45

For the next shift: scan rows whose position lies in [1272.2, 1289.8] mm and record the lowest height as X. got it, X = 9.777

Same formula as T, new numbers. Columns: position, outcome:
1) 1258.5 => 23.86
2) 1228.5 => 18.52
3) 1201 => 22.69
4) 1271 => 10.46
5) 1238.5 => 23.89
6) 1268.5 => 13.8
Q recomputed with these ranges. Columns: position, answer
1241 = 25.18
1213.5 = 24.46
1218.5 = 24.19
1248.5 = 25.13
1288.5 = 19.41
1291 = 20.92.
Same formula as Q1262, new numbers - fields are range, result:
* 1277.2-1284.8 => 13.83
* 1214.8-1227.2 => 25.76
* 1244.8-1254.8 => 26.05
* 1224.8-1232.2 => 23.26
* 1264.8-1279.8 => 16.27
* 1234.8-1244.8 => 25.18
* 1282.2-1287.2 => 16.61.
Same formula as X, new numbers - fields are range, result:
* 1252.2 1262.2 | 20.23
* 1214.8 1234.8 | 18.52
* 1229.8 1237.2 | 19.79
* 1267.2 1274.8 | 10.07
